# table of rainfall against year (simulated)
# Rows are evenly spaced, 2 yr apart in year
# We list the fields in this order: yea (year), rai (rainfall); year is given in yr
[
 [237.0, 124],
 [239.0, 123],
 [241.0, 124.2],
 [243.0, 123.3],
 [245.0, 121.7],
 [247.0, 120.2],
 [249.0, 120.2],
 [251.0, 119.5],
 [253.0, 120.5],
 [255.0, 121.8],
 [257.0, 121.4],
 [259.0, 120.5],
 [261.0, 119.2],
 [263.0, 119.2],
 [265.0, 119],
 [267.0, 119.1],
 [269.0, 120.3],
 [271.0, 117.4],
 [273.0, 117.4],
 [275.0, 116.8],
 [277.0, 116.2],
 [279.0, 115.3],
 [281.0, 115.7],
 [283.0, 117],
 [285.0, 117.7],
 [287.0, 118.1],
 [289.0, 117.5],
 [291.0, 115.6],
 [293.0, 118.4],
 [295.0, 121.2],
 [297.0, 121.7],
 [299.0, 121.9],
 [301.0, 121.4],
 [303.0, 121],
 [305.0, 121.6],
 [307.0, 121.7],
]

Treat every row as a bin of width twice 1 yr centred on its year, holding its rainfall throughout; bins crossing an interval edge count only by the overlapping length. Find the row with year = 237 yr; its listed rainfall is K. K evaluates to 124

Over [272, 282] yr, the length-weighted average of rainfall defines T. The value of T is 116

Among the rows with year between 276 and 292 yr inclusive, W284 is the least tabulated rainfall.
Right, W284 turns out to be 115.3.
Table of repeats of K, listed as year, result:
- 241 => 124.2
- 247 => 120.2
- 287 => 118.1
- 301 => 121.4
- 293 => 118.4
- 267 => 119.1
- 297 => 121.7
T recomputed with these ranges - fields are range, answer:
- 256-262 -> 120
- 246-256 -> 120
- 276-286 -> 116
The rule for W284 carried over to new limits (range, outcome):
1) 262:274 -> 117.4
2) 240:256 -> 119.5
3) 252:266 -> 119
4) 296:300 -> 121.7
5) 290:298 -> 115.6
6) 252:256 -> 120.5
